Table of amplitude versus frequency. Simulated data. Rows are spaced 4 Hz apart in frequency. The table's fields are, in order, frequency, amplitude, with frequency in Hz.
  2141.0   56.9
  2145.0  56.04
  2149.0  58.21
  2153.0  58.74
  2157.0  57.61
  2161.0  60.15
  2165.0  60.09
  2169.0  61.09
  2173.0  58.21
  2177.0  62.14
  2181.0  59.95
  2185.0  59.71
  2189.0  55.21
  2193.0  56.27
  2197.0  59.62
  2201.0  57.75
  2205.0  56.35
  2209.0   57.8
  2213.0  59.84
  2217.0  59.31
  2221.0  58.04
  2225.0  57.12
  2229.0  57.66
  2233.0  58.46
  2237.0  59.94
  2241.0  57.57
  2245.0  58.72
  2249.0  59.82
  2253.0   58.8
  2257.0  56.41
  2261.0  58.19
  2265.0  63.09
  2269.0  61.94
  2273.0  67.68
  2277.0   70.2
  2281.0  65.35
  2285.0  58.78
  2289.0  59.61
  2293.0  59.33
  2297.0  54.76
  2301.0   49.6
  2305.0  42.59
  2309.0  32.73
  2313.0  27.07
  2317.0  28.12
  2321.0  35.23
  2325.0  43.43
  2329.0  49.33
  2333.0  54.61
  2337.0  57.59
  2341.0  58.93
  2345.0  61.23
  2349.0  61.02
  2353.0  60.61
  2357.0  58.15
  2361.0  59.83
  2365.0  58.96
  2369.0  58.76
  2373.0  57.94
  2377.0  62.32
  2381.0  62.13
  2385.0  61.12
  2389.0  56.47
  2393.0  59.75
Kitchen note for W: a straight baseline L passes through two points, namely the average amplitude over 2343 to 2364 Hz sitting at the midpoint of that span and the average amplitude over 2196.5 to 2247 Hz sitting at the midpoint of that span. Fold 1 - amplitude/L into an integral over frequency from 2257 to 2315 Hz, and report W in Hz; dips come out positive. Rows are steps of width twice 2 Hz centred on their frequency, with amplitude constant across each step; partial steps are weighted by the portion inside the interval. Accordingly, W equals 3.9 Hz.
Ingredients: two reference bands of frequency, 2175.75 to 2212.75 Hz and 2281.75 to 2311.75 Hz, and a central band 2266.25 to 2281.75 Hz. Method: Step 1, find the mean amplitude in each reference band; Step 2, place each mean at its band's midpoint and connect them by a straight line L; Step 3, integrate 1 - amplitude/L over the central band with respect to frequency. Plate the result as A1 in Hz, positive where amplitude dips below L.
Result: -4.0 Hz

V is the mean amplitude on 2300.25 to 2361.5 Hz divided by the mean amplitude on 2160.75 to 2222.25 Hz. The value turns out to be 0.8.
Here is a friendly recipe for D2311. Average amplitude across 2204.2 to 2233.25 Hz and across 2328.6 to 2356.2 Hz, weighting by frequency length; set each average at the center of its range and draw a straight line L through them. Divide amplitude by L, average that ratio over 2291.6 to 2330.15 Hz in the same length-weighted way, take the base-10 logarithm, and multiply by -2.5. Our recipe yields 0.36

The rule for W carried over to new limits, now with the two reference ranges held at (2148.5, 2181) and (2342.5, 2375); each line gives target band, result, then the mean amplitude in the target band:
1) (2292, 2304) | 1.3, 53.2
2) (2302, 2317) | 6.3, 34.4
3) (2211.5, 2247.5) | 0.7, 58.5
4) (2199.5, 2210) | 0.4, 57.2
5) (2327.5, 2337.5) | 1.0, 53.5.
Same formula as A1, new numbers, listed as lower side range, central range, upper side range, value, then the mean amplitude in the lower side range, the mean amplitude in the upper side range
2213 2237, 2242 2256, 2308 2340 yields -1.1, 58.4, 41.8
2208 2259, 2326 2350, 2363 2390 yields 1.2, 58.4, 59.8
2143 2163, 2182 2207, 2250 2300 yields 0.6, 58.1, 60.9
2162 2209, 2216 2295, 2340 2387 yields -1.4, 58.8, 60.1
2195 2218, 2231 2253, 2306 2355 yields -1.5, 58.4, 47.4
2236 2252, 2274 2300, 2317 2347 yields -3.1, 58.9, 49.9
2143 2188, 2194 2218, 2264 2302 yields 0.6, 59.2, 61.3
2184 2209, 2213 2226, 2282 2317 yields -0.8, 57.4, 47.4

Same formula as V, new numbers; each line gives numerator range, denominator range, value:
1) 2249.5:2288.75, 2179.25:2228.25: 1.07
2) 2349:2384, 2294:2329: 1.49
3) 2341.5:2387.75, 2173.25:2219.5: 1.03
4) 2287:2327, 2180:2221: 0.74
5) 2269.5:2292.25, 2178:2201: 1.10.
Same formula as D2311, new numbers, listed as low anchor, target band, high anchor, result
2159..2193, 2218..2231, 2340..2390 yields 0.033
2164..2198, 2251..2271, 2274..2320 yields -0.134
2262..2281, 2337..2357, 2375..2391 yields 0.038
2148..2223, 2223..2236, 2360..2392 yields 0.020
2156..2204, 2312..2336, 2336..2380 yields 0.408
